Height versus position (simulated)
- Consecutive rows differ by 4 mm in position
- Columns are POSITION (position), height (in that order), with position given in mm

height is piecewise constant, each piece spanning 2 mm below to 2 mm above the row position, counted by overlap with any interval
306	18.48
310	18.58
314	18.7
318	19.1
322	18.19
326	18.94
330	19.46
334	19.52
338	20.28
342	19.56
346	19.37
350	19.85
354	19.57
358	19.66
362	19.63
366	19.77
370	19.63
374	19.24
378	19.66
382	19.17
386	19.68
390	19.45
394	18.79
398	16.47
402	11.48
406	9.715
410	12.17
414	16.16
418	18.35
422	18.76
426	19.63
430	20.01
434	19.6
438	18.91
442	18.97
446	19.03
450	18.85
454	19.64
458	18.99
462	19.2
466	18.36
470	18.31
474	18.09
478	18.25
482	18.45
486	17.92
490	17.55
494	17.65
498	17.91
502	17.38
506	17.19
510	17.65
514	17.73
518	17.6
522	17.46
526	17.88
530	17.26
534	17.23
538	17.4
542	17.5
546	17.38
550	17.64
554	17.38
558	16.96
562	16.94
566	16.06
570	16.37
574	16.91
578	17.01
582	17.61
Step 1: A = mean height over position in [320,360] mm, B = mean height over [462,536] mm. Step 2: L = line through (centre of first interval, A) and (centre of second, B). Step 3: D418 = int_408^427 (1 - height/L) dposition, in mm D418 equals 1.8 mm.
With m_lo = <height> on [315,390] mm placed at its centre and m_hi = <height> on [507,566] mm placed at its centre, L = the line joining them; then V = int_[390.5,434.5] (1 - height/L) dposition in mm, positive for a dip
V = 5.39 mm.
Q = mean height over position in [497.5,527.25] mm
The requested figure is 17.6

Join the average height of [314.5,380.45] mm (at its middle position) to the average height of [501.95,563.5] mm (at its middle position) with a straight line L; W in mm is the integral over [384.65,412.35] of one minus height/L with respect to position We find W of 5.3 mm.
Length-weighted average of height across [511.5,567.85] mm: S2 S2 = 17.3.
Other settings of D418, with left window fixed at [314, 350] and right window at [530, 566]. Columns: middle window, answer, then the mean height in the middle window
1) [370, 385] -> -0.4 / 19.4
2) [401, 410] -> 3.7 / 10.8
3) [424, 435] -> -0.8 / 19.8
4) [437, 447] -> -0.4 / 19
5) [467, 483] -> -0.3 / 18.3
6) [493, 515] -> 0.1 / 17.6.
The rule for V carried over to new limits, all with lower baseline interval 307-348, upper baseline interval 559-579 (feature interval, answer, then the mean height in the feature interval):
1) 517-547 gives -0.75 mm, 17.5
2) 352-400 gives -1.47 mm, 19.2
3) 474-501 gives -0.69 mm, 17.9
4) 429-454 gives -1.75 mm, 19.2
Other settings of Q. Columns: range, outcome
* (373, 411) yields 16.6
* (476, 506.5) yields 17.8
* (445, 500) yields 18.4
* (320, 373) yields 19.5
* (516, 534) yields 17.5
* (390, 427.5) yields 15.9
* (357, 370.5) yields 19.7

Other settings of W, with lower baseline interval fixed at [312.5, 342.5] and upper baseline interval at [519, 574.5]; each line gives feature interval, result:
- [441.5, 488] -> -1.86 mm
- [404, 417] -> 3.75 mm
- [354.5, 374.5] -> -0.79 mm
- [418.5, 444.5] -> -1.43 mm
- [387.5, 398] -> -0.02 mm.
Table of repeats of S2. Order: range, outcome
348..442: 18.1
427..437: 19.7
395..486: 17.6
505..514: 17.5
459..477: 18.5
